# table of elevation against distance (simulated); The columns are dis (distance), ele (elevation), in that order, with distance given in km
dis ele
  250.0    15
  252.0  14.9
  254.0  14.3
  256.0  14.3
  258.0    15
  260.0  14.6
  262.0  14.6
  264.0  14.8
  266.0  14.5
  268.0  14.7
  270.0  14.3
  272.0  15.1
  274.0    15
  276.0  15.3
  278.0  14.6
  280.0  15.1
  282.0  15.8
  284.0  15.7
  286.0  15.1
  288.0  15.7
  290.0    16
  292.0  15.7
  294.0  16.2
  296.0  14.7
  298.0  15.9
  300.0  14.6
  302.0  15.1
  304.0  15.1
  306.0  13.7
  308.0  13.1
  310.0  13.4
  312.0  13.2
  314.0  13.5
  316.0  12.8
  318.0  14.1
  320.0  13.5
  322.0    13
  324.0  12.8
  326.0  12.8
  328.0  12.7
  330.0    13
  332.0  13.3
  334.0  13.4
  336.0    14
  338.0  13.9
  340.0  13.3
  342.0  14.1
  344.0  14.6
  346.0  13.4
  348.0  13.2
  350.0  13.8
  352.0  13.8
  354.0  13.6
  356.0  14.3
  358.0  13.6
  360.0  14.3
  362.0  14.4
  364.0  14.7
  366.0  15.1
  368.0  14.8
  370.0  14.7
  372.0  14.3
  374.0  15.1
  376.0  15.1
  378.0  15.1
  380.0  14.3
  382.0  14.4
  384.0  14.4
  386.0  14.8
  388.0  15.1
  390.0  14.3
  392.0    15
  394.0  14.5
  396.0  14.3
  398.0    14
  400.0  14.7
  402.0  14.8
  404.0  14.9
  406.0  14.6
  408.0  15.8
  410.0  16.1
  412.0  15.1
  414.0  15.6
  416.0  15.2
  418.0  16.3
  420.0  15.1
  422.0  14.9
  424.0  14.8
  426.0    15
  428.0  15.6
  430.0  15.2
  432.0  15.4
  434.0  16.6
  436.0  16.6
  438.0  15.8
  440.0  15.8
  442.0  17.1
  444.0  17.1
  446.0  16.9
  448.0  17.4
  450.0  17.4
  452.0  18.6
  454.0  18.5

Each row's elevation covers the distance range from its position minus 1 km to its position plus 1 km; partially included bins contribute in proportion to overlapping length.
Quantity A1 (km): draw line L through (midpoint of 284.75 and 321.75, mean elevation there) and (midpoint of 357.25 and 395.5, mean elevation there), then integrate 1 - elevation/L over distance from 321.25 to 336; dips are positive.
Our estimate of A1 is 1.5 km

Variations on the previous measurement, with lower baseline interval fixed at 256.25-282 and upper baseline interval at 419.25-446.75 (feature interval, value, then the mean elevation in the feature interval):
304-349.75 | 5.2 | 13.4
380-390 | 0.6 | 14.6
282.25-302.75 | -0.7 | 15.5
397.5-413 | 0.6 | 15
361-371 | 0.4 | 14.7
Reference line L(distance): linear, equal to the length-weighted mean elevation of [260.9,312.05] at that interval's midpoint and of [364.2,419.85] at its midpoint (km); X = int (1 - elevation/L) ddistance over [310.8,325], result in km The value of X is 1.6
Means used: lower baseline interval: 14.9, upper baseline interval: 14.9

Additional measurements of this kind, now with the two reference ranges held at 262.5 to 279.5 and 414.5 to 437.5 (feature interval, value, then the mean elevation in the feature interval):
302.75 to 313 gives 0.8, 13.7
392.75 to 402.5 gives 0.6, 14.5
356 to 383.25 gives 1.2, 14.6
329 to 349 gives 2.0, 13.6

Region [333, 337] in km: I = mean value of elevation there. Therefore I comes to 13.7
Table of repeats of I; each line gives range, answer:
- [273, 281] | 15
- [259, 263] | 14.6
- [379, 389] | 14.6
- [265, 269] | 14.6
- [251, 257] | 14.5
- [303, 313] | 13.7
